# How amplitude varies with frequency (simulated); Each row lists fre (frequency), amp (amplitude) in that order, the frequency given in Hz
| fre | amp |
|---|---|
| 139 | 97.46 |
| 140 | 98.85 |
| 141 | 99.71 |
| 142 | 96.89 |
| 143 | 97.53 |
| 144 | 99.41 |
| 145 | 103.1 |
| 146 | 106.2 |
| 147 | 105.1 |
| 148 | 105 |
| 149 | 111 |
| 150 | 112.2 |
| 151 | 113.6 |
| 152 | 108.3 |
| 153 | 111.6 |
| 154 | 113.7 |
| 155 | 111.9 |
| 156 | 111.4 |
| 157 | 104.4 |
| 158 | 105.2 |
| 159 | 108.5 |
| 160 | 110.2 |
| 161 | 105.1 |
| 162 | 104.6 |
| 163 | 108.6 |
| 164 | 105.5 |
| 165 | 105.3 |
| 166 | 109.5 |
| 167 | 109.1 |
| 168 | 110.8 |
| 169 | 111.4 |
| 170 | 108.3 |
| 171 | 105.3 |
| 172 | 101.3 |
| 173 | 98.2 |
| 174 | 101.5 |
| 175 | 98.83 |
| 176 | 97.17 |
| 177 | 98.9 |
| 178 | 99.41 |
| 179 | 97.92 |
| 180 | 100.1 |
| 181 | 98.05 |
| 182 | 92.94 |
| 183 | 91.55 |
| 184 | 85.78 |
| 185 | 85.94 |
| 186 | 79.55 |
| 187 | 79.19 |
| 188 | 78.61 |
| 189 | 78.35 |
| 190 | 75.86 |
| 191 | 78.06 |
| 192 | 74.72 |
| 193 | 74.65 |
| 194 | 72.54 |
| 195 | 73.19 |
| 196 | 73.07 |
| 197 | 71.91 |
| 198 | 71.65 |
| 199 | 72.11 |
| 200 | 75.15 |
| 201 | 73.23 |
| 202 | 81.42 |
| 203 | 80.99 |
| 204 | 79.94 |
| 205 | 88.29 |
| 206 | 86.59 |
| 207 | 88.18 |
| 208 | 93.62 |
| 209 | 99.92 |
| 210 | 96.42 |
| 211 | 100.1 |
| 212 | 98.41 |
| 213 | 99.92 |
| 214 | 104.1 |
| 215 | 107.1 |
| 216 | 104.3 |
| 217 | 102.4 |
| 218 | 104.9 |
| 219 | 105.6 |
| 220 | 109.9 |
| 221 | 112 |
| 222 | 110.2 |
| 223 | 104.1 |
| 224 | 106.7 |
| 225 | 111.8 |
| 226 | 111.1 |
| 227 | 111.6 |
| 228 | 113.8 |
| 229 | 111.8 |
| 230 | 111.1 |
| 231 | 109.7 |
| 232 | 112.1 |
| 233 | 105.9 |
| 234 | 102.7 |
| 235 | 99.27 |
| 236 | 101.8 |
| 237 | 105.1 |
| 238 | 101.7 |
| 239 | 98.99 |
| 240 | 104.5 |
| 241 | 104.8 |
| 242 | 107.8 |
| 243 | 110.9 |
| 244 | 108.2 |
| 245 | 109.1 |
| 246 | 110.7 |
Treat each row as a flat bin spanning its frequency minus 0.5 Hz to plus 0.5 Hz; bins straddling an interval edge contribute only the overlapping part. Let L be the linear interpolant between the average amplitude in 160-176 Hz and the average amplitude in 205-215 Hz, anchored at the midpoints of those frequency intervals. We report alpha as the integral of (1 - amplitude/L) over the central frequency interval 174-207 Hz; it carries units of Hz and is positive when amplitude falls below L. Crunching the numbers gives 5.61 Hz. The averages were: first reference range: 105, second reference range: 96.5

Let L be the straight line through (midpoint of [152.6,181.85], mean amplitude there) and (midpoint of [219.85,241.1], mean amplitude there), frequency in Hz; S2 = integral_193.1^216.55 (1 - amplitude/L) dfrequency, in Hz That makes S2 4.4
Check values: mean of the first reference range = 105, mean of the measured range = 86.4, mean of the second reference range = 107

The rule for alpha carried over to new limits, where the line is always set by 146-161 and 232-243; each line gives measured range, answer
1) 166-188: 2.1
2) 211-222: 0.0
